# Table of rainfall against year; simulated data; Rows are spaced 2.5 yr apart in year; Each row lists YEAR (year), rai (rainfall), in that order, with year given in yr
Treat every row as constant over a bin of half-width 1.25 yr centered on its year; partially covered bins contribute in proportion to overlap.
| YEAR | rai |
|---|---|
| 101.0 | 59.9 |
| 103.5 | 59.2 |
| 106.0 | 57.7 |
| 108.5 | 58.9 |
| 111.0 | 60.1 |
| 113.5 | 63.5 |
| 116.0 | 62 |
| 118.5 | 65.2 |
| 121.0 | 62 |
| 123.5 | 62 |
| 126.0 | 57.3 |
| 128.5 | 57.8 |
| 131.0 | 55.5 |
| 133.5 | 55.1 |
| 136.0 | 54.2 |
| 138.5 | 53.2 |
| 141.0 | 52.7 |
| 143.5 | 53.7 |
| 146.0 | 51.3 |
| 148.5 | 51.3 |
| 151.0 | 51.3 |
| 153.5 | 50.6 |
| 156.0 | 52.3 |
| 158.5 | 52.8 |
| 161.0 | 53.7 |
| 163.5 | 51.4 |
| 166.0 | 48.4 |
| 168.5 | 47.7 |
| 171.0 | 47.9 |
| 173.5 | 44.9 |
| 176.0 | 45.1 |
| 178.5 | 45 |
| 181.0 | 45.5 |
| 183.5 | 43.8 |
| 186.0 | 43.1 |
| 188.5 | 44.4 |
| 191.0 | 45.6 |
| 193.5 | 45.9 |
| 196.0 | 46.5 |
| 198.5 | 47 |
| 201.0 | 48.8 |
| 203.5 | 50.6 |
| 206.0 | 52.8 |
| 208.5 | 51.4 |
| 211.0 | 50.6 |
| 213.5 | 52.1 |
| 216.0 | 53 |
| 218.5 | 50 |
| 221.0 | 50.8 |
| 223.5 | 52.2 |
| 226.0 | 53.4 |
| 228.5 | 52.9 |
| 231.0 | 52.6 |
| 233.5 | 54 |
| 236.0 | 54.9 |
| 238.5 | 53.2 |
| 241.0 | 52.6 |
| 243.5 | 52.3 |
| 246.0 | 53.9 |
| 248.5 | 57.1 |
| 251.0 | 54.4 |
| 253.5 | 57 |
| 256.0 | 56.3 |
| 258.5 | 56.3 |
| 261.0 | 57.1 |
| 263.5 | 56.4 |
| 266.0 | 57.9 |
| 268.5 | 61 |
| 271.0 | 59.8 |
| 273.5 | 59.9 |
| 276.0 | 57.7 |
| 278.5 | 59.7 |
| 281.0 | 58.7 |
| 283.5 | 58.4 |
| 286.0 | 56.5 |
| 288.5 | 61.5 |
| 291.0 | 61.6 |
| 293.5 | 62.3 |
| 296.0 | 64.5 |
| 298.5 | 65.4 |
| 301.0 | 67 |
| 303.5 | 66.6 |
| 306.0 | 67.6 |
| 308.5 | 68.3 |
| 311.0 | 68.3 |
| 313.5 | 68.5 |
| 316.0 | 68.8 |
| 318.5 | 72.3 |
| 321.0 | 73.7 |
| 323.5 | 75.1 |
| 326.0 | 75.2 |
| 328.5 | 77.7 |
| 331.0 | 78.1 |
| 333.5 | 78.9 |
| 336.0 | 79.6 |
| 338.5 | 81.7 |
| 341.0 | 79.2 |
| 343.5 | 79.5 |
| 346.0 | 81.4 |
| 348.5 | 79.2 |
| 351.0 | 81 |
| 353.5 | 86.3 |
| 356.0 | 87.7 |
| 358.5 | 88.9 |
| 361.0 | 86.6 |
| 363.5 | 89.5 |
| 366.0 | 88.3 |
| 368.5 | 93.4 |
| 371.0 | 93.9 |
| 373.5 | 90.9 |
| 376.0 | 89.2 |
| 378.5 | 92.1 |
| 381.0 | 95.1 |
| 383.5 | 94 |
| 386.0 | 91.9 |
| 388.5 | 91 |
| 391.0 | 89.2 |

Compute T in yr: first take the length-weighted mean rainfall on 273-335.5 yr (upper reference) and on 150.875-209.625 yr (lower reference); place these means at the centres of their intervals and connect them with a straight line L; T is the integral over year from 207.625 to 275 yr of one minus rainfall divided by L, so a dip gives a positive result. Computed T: 3.4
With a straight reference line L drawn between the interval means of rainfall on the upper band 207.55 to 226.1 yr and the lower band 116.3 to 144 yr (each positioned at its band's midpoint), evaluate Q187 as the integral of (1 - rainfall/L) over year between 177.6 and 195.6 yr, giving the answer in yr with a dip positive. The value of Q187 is 2.9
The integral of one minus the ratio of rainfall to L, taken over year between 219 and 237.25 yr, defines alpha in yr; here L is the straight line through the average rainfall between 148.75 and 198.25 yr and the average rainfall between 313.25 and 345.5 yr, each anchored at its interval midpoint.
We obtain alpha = 1.6 yr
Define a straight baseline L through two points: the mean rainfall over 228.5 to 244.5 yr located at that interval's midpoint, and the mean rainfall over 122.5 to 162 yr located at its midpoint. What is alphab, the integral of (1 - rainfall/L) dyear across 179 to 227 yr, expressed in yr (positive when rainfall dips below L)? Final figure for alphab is 4.3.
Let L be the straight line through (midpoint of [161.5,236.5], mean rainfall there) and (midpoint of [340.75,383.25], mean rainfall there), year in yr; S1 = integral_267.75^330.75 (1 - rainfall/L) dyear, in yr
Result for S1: 6.2 yr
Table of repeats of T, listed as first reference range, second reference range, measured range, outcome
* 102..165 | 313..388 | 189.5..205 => 4.0 yr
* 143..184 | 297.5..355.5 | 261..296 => 4.1 yr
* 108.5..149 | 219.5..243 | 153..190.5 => 5.3 yr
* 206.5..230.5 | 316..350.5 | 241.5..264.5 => 1.6 yr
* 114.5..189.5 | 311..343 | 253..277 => 3.3 yr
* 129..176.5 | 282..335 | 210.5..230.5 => 2.3 yr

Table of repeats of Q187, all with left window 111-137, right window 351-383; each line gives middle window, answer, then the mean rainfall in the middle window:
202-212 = 2.66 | 51.3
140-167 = 4.87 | 51.8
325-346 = 1.72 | 78.9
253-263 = 2.58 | 56.6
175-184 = 2.92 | 44.9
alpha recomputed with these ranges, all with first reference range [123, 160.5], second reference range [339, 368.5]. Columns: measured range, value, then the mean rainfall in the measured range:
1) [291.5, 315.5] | 3.40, 66.4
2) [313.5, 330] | 1.35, 73.5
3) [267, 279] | 2.20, 59.6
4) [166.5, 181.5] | 3.18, 46.2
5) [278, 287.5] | 2.05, 58.3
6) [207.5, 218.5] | 2.17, 51.6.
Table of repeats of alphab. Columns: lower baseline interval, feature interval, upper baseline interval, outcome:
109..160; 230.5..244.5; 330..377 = 3.29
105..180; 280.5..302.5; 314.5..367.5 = 3.56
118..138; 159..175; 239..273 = 2.36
